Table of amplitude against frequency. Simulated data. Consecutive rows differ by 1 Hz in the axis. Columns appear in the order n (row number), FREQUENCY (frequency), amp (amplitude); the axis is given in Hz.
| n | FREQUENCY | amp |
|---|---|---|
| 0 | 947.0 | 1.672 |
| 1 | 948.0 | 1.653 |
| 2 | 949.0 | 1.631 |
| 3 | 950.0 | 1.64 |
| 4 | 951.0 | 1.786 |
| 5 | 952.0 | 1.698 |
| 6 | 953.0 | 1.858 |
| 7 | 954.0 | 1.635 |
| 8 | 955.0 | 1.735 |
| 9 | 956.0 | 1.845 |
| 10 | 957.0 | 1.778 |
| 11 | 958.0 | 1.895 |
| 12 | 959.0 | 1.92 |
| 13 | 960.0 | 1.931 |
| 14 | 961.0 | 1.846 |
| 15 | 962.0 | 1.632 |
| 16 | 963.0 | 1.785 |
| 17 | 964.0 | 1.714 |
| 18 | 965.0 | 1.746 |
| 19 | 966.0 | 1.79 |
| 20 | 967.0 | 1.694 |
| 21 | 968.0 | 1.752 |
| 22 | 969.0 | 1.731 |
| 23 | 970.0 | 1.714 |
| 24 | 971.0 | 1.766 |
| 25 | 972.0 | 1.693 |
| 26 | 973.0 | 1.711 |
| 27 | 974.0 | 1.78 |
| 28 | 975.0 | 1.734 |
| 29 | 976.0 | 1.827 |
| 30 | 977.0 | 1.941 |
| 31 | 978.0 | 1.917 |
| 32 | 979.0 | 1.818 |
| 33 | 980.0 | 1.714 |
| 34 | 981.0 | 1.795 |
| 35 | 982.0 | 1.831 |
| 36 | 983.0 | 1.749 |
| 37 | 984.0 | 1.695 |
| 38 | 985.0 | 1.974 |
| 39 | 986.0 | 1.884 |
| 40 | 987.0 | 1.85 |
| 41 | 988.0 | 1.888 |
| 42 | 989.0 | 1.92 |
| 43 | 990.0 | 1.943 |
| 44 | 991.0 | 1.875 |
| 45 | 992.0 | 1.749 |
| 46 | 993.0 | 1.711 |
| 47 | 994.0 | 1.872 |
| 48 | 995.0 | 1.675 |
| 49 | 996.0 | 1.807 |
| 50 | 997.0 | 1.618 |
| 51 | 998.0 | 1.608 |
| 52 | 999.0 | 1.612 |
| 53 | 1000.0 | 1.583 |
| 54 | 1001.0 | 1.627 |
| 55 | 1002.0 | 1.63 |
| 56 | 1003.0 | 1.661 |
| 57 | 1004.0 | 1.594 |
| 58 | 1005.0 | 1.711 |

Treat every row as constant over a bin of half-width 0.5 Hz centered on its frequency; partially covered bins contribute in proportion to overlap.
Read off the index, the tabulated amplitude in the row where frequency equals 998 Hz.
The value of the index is 1.608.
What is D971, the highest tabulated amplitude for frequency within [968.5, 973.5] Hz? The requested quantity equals 1.766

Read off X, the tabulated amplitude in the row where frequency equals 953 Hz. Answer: 1.858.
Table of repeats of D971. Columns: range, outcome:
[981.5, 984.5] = 1.831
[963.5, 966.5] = 1.79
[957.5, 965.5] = 1.931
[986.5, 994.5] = 1.943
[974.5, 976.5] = 1.827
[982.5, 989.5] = 1.974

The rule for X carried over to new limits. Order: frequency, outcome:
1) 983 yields 1.749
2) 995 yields 1.675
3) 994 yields 1.872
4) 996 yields 1.807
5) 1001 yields 1.627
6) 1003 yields 1.661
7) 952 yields 1.698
